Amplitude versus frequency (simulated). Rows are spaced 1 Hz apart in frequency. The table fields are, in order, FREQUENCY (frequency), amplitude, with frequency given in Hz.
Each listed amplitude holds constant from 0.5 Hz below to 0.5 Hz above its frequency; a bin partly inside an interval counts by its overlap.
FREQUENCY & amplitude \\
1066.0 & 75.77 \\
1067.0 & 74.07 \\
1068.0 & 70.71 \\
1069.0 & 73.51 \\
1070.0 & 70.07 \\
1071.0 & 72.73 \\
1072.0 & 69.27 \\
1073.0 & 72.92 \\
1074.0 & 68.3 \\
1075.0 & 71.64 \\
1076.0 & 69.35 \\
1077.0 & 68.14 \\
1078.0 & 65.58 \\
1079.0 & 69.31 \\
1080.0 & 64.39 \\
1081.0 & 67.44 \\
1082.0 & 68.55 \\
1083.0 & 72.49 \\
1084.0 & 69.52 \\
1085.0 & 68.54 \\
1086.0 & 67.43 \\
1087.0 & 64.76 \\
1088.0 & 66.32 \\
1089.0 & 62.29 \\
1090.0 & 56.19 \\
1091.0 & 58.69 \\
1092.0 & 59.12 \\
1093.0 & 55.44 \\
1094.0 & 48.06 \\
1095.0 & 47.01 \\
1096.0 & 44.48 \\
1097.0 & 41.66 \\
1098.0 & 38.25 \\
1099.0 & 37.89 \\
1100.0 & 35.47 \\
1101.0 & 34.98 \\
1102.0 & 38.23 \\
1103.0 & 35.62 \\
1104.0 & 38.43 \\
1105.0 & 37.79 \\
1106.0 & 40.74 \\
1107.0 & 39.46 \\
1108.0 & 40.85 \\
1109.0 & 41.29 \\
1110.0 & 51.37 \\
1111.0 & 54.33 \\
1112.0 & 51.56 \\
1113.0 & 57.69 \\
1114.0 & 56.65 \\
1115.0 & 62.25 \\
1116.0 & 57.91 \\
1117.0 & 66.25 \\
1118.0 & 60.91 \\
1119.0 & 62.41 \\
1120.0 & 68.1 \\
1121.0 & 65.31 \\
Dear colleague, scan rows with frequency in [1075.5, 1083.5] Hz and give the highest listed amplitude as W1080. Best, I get 72.49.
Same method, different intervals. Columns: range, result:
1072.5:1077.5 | 72.92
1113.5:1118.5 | 66.25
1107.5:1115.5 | 62.25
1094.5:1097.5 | 47.01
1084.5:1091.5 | 68.54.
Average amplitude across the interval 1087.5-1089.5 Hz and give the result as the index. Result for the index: 64.3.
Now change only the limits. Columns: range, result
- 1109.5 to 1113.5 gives 53.7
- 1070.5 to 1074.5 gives 70.8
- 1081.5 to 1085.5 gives 69.8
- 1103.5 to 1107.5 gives 39.1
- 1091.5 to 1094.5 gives 54.2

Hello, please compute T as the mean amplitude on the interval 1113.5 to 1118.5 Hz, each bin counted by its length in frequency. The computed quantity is 60.8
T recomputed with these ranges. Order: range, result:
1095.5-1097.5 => 43.1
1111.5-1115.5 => 57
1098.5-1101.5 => 36.1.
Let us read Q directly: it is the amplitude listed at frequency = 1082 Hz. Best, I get 68.55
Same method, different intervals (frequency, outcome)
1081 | 67.44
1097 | 41.66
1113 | 57.69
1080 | 64.39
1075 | 71.64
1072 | 69.27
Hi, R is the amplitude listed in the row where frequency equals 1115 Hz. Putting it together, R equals 62.25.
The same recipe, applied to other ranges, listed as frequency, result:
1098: 38.25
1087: 64.76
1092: 59.12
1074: 68.3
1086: 67.43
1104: 38.43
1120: 68.1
